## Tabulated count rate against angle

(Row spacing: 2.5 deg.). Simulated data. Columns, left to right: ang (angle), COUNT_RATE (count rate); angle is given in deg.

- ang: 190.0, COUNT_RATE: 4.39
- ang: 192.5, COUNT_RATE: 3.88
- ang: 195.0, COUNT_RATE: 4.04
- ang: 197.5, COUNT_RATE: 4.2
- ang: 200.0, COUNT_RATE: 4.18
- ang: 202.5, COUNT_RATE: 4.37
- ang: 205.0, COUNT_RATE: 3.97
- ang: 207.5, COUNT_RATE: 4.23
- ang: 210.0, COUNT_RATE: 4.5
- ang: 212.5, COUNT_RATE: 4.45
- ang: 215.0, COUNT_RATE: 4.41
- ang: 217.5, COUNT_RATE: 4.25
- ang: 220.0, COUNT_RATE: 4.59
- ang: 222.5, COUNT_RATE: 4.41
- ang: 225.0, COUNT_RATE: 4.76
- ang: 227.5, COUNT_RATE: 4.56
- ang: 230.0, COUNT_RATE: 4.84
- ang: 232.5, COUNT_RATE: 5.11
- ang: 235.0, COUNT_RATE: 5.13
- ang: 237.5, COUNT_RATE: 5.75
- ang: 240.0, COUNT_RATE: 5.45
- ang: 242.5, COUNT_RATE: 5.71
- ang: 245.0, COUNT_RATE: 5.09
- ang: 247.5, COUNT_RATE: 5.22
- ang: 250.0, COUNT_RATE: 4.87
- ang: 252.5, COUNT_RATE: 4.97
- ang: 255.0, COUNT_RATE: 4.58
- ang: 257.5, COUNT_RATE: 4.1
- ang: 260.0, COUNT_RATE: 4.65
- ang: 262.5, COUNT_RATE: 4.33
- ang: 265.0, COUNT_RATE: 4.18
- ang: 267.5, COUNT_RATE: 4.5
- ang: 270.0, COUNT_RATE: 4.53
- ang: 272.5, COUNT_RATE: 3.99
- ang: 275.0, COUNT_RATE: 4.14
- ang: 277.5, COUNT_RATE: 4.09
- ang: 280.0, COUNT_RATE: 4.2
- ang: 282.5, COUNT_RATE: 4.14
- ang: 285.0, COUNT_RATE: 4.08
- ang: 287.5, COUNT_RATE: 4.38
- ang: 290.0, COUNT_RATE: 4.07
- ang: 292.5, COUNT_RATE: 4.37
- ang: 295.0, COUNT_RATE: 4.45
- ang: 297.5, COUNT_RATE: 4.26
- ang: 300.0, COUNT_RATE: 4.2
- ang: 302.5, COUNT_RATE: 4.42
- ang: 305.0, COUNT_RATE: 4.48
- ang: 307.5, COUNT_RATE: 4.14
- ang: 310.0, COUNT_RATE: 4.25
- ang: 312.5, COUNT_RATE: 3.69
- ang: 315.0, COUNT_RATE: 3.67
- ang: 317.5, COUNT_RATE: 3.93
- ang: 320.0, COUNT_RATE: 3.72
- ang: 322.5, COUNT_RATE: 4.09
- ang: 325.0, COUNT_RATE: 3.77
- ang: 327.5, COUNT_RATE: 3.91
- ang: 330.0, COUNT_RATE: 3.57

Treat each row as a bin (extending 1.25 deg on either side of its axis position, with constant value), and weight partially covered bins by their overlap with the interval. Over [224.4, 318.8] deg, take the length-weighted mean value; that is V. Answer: 4.51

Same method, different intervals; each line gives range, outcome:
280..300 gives 4.24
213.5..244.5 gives 4.91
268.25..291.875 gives 4.19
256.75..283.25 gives 4.26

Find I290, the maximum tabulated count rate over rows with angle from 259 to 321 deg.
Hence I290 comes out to 4.65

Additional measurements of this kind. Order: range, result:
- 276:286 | 4.2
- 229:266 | 5.75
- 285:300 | 4.45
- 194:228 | 4.76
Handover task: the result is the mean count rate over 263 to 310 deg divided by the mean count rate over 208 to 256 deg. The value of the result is 0.87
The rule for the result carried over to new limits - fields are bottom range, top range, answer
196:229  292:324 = 0.94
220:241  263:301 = 0.85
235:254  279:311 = 0.81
